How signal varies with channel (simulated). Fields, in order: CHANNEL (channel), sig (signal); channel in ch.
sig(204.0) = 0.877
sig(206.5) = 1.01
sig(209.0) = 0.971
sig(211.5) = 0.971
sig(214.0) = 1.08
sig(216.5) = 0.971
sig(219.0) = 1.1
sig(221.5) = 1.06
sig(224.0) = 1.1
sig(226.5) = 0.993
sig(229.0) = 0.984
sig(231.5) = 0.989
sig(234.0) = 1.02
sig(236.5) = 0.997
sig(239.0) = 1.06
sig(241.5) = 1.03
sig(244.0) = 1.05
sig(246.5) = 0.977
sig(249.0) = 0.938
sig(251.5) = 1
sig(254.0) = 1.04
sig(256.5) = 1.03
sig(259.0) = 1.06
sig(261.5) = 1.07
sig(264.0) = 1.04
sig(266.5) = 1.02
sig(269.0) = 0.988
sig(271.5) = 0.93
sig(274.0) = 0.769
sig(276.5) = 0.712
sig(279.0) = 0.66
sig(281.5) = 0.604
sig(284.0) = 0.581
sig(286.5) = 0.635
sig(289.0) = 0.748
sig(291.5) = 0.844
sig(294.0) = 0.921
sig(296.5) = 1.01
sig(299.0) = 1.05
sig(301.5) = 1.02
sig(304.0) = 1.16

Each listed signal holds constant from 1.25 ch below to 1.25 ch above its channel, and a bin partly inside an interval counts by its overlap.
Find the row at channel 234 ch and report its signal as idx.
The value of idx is 1.02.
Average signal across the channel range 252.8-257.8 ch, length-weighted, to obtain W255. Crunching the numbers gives 1.04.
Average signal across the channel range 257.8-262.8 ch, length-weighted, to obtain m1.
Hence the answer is 1.06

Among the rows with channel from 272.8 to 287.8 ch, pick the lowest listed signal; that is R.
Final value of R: 0.581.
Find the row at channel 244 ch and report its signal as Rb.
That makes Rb 1.05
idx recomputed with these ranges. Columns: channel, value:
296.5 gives 1.01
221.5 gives 1.06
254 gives 1.04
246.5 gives 0.977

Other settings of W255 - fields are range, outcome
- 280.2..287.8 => 0.608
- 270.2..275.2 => 0.852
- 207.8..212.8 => 0.972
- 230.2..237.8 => 1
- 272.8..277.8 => 0.739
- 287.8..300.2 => 0.915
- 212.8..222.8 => 1.05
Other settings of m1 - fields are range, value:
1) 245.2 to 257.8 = 0.997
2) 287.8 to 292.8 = 0.798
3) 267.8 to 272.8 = 0.957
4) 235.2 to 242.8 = 1.03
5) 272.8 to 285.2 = 0.665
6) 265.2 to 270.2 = 1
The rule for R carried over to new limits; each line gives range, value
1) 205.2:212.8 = 0.971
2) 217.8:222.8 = 1.06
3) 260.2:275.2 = 0.769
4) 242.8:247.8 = 0.977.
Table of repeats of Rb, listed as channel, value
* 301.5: 1.02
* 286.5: 0.635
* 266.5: 1.02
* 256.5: 1.03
